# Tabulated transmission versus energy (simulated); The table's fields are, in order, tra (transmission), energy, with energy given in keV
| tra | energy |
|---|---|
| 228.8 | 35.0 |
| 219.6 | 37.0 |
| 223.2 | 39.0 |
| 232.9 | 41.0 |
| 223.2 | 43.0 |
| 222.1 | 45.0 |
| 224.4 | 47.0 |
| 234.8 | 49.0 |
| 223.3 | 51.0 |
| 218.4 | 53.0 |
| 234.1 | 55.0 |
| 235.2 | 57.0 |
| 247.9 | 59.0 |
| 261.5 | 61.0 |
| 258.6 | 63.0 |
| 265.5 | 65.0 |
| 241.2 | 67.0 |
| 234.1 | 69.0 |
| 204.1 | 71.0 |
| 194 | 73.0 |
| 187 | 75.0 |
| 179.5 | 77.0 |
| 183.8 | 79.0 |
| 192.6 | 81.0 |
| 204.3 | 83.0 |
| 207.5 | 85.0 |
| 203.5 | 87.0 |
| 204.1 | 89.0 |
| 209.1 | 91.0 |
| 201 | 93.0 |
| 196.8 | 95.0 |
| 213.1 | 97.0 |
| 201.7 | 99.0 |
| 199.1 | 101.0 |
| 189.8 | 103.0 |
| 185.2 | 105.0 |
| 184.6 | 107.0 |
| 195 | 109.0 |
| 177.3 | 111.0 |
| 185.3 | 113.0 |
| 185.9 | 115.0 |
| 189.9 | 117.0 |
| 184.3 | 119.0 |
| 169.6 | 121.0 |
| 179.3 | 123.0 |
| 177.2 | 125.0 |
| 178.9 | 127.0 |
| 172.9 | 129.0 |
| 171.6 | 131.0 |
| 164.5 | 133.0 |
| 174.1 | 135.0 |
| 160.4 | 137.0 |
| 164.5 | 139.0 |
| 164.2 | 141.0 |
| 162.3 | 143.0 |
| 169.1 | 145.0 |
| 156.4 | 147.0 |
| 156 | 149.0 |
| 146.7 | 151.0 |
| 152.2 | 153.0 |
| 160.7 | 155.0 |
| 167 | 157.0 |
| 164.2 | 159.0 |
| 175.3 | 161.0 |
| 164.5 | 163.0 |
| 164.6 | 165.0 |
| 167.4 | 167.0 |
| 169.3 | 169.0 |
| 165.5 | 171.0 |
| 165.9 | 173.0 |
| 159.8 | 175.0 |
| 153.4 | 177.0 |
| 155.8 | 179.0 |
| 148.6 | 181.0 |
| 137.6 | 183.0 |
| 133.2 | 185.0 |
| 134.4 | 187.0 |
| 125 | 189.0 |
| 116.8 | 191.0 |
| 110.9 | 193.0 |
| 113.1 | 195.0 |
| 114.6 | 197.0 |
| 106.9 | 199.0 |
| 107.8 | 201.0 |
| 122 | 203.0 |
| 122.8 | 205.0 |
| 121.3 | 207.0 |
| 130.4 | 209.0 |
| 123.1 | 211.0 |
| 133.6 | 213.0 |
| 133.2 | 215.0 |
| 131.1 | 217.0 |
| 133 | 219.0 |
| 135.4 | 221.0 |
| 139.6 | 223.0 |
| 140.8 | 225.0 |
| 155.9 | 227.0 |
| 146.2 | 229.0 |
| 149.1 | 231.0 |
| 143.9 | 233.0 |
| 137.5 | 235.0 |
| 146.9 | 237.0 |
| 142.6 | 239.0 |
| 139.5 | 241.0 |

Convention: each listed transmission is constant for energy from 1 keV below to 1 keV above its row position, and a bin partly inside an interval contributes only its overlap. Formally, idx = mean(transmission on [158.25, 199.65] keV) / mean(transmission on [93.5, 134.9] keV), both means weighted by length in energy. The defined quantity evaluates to 0.79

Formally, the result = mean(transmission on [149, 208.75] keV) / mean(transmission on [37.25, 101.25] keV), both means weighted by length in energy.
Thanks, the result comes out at 0.7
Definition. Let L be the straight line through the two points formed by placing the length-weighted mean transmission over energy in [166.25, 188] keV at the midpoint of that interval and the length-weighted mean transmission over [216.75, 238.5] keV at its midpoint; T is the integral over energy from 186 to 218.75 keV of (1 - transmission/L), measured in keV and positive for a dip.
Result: 5.7 keV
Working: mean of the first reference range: 154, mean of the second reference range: 142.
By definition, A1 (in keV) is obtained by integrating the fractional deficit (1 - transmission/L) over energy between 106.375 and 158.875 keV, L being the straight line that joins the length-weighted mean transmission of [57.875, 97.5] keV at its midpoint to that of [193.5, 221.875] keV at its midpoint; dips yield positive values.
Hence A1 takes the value 1.5 keV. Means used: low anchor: 215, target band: 171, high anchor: 123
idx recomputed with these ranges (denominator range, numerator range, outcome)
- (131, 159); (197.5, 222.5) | 0.77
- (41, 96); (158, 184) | 0.74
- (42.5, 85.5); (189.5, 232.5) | 0.58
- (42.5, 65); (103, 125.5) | 0.78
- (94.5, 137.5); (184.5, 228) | 0.69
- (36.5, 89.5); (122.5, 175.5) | 0.75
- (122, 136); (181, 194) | 0.74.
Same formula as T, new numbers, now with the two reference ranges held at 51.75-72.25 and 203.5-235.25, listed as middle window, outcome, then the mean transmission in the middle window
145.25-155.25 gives 1.4 keV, 155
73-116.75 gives 4.6 keV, 194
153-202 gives 5.7 keV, 145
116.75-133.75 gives 1.9 keV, 176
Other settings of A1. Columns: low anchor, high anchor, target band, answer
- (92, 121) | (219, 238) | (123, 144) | 1.3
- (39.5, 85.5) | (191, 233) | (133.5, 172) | 0.5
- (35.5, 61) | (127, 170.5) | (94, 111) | 0.0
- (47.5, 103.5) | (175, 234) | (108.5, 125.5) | 0.6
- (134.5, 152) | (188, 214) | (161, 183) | -3.3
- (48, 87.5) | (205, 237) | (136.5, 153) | 1.8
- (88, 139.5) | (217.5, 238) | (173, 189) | 1.4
